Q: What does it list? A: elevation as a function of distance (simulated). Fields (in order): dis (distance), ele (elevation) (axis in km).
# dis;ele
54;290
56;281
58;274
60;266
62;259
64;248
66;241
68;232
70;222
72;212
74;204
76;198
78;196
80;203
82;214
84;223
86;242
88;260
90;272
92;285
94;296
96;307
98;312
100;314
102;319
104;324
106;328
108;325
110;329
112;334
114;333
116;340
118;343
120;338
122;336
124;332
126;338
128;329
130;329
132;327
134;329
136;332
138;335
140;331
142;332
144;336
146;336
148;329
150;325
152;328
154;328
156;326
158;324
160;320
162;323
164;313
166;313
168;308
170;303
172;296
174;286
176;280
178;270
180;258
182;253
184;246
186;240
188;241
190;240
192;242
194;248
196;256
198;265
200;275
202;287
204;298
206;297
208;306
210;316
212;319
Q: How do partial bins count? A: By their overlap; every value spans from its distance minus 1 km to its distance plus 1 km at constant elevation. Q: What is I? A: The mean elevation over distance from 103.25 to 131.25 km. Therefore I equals 333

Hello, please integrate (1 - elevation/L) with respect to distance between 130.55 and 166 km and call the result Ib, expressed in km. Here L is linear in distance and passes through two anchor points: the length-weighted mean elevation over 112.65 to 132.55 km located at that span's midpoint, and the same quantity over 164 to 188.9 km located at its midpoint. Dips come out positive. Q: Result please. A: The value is -2.4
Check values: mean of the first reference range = 335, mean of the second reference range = 276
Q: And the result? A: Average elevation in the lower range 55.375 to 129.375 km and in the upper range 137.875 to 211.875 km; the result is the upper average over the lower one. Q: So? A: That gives 1.0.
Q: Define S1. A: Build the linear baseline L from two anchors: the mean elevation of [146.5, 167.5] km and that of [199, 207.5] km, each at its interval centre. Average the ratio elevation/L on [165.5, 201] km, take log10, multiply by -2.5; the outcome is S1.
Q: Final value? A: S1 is 0.14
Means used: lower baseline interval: 323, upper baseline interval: 290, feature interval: 267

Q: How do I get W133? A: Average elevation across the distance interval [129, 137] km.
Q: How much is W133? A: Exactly 329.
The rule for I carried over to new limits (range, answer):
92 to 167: 326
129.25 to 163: 329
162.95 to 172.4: 307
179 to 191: 246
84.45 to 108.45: 296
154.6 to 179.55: 304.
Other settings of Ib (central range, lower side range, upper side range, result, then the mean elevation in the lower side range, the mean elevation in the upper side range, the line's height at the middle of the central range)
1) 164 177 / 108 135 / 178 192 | -1.5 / 333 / 248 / 267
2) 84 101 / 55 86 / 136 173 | -1.7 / 232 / 323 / 256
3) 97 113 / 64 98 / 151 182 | -4.0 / 240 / 303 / 258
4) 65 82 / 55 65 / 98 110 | 4.1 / 266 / 322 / 283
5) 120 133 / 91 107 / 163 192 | -1.5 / 311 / 274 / 298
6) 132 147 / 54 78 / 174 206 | -4.7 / 240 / 262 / 253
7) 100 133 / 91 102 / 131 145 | -1.4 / 304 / 332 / 317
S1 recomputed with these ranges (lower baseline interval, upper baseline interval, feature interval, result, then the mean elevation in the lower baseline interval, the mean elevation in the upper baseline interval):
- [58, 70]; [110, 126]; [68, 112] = 0.103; 249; 336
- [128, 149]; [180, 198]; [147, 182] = -0.064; 331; 248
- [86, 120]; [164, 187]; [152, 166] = -0.126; 312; 279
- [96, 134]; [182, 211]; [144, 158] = -0.093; 329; 268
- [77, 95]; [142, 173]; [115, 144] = -0.152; 243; 321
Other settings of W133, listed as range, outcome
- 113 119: 339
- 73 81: 200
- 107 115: 330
